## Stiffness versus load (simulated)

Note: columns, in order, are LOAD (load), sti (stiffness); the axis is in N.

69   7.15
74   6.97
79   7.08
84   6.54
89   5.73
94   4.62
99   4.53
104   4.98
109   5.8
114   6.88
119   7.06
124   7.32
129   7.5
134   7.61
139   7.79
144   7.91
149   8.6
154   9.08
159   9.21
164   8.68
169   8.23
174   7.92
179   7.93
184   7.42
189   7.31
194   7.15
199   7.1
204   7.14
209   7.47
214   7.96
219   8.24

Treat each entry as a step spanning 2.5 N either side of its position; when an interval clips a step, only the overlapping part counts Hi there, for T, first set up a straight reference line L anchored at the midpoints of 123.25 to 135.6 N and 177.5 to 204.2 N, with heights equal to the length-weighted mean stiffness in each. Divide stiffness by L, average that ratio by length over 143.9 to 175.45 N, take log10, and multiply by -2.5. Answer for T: -0.159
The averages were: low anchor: 7.49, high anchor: 7.34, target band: 8.58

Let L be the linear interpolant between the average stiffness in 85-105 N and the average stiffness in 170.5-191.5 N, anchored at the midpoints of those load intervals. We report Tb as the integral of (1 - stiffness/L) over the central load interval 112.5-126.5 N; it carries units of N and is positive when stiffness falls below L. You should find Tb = -3.1 N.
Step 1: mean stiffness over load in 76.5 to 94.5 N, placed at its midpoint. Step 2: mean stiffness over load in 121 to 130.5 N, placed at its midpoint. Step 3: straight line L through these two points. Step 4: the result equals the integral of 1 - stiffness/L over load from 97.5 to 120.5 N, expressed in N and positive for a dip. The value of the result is 3.5 N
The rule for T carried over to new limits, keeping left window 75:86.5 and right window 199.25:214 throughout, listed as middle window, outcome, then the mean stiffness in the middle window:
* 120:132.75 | -0.054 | 7.39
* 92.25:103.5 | 0.431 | 4.64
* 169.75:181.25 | -0.103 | 7.97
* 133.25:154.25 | -0.149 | 8.15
